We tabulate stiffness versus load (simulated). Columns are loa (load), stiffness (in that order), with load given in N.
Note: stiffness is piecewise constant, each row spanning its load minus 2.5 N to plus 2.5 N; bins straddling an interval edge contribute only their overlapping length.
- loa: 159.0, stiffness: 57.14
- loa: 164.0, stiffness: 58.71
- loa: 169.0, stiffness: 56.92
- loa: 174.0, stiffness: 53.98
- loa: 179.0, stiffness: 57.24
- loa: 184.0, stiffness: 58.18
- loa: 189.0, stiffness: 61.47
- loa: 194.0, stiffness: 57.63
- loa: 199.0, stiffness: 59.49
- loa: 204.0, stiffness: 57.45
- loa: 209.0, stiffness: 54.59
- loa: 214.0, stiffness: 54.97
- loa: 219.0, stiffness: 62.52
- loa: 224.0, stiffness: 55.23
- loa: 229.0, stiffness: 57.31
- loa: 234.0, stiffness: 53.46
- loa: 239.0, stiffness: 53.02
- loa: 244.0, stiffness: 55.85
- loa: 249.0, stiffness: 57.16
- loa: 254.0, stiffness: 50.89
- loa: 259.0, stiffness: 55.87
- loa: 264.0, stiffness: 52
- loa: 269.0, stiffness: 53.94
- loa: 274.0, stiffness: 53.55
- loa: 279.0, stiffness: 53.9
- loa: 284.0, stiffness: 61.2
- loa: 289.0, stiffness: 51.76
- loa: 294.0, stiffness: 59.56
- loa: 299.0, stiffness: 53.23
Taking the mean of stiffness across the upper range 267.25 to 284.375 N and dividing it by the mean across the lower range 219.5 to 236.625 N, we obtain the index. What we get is 0.98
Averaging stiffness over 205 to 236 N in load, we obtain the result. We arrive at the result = 56.4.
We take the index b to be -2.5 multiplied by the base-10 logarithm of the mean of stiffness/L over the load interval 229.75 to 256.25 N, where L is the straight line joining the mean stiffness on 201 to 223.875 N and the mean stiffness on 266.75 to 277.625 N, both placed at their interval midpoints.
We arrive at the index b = 0.022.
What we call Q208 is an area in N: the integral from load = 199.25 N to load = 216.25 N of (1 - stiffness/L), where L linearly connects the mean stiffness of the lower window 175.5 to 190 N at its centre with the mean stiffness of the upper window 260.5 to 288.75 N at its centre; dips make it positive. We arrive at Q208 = 0.4 N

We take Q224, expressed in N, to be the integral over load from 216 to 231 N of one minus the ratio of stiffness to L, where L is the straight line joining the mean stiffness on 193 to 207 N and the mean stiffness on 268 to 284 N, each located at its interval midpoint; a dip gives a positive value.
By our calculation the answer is -0.3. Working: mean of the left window 58.1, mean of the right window 54.9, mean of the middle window 58.3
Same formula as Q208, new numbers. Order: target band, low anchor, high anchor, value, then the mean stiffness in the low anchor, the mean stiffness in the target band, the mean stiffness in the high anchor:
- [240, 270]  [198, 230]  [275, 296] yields 1.31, 57.3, 54.2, 56.3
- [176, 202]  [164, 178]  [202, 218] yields -1.13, 56.2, 58.7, 56.3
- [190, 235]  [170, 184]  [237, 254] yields -1.44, 56.2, 57.2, 54.8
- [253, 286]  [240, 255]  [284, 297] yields 0.73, 54.8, 54.5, 56.6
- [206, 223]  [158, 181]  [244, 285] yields -0.43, 56.8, 57.2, 54.6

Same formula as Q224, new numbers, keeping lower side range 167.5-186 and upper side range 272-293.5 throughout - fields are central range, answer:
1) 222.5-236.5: 0.2 N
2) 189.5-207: -0.7 N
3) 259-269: 0.4 N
